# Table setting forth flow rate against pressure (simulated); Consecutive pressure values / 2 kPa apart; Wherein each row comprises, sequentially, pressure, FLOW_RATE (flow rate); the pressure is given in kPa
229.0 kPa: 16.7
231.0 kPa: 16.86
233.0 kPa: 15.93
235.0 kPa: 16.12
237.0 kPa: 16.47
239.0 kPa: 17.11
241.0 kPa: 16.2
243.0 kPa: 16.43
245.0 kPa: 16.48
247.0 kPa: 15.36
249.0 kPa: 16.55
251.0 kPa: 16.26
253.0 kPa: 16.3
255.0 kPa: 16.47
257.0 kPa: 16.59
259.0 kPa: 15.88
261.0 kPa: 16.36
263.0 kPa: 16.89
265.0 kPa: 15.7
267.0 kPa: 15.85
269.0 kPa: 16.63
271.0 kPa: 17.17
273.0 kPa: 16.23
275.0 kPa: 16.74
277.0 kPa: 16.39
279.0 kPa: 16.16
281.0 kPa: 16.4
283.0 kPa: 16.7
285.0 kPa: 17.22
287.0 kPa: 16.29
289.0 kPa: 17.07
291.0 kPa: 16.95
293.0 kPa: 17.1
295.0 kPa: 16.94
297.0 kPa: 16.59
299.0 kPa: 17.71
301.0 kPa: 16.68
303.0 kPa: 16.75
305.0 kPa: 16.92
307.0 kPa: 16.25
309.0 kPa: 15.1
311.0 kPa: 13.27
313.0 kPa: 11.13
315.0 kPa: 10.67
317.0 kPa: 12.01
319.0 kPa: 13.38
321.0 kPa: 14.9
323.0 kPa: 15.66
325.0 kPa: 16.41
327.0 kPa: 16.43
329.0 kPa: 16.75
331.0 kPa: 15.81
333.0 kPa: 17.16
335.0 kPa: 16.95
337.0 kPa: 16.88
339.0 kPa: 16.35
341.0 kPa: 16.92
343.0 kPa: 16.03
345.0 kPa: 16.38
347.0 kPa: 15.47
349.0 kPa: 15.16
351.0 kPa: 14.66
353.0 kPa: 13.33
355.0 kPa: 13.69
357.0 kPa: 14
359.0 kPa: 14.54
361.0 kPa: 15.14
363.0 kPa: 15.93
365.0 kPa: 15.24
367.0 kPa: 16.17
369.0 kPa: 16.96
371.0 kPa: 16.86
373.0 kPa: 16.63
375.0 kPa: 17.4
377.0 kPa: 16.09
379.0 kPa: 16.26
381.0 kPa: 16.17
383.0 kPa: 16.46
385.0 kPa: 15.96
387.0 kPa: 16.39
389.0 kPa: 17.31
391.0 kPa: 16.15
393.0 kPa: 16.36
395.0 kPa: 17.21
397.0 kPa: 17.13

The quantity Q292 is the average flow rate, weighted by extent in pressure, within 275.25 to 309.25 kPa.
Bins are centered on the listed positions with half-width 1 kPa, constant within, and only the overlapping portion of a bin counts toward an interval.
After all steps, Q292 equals 16.7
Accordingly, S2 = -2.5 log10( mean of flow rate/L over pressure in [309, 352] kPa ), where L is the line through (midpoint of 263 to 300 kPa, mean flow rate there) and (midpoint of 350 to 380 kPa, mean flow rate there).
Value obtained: 0.06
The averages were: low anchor 16.7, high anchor 15.5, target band 15.2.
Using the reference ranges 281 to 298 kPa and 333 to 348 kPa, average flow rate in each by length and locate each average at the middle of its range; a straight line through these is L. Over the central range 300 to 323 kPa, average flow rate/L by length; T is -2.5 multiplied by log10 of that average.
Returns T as 0.16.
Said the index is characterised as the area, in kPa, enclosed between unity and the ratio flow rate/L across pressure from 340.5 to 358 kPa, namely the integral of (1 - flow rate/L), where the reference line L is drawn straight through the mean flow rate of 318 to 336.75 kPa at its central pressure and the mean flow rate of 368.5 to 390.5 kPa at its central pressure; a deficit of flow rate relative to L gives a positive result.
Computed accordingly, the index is 1.3 kPa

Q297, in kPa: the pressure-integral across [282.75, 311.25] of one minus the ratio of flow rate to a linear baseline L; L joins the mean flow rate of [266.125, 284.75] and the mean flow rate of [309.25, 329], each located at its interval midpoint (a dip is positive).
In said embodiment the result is -2.5 kPa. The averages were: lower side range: 16.5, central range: 16.6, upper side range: 14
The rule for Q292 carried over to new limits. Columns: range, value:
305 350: 15.3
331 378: 15.8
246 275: 16.3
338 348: 16.2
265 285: 16.5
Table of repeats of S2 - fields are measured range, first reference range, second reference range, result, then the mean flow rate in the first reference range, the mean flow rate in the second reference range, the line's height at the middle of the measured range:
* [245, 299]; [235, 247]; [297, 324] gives -0.059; 16.4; 14.7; 15.7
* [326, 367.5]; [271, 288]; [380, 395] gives 0.056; 16.6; 16.5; 16.5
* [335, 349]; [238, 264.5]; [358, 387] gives -0.007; 16.4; 16.1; 16.2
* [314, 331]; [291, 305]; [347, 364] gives 0.094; 17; 14.6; 16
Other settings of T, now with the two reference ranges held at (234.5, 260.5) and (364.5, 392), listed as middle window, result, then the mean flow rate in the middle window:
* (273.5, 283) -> -0.005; 16.4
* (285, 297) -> -0.033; 16.9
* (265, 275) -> -0.005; 16.4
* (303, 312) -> 0.058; 15.5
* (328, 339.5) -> -0.017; 16.7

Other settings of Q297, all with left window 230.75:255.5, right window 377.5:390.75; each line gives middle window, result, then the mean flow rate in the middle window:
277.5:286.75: -0.1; 16.6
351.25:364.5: 1.5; 14.5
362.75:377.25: -0.1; 16.5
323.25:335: -0.1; 16.5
